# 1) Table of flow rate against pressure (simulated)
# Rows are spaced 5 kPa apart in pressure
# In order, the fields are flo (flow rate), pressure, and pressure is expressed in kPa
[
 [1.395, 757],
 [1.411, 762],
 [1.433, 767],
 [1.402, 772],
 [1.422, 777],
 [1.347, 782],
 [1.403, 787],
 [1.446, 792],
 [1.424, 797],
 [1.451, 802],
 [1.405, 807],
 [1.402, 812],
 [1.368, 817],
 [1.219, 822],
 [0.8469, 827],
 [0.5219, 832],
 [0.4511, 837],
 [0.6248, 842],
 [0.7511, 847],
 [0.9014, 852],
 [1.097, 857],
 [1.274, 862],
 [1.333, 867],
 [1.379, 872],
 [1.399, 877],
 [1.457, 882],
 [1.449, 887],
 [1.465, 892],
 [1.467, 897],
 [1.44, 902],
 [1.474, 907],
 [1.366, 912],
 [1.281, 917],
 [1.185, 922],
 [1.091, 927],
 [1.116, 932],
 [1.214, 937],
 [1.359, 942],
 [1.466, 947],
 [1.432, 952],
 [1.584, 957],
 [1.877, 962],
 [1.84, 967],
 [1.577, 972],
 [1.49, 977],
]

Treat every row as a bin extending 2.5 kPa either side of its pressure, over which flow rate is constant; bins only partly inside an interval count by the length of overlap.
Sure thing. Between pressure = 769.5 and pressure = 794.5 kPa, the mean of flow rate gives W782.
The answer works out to 1.4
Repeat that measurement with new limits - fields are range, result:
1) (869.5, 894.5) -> 1.43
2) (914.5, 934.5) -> 1.17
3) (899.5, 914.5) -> 1.43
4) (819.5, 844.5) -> 0.733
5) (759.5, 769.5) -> 1.42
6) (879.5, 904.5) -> 1.46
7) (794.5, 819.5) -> 1.41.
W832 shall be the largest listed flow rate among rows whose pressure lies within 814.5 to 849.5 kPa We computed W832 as 1.368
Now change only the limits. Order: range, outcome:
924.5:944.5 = 1.359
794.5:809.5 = 1.451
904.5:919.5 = 1.474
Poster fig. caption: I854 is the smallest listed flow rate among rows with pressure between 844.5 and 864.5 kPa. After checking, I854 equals 0.7511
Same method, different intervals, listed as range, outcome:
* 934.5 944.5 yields 1.214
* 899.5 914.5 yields 1.366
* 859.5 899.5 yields 1.274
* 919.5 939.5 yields 1.091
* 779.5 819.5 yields 1.347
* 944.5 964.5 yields 1.432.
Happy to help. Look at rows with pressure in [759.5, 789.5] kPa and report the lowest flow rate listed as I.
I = 1.347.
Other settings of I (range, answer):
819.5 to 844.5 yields 0.4511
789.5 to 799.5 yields 1.424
